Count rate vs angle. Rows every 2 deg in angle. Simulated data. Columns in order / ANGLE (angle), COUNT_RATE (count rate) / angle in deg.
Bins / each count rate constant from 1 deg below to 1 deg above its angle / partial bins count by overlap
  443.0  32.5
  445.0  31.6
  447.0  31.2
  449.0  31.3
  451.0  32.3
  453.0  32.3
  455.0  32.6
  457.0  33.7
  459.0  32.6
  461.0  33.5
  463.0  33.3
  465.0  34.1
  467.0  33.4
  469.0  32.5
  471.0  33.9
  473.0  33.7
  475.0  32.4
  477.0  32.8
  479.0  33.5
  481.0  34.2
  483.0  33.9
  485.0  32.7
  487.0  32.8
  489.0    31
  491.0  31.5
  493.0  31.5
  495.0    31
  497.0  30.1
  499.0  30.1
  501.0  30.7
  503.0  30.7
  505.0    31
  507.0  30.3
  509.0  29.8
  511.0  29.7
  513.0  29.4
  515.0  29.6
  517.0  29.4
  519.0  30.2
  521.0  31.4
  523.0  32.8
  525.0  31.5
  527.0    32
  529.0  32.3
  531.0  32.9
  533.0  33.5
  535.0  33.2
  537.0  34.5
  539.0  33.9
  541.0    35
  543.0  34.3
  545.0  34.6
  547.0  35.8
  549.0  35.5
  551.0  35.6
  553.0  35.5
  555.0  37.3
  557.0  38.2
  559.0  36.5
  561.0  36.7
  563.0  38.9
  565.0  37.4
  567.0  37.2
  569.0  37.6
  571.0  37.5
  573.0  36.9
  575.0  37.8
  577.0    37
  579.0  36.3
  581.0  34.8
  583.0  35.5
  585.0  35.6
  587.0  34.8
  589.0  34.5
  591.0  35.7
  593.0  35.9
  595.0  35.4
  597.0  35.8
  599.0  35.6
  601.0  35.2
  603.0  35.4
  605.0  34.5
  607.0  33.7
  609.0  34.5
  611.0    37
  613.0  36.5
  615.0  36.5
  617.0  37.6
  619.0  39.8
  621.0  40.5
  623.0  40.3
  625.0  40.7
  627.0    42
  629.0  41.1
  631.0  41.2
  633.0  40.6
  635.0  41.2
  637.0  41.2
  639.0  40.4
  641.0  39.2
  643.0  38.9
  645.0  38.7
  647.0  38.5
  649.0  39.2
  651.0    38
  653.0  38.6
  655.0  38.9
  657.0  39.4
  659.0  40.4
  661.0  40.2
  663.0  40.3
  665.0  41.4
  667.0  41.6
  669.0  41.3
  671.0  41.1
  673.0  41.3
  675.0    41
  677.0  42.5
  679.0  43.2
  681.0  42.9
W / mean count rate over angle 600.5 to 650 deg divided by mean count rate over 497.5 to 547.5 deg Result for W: 1.21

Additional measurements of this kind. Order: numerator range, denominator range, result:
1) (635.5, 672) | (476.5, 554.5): 1.23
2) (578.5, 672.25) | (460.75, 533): 1.20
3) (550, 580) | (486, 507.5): 1.20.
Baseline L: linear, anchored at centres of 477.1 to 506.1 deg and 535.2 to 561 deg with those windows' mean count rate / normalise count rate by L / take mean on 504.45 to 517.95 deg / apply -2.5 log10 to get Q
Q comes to 0.11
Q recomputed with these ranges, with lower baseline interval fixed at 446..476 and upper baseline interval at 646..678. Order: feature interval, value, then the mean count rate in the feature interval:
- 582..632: 0.04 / 37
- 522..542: 0.07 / 33.2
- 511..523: 0.16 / 30.2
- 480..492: 0.04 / 32.7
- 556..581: -0.01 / 37.2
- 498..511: 0.14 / 30.4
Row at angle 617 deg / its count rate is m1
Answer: 37.6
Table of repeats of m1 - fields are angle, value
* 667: 41.6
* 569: 37.6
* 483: 33.9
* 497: 30.1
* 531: 32.9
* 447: 31.2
